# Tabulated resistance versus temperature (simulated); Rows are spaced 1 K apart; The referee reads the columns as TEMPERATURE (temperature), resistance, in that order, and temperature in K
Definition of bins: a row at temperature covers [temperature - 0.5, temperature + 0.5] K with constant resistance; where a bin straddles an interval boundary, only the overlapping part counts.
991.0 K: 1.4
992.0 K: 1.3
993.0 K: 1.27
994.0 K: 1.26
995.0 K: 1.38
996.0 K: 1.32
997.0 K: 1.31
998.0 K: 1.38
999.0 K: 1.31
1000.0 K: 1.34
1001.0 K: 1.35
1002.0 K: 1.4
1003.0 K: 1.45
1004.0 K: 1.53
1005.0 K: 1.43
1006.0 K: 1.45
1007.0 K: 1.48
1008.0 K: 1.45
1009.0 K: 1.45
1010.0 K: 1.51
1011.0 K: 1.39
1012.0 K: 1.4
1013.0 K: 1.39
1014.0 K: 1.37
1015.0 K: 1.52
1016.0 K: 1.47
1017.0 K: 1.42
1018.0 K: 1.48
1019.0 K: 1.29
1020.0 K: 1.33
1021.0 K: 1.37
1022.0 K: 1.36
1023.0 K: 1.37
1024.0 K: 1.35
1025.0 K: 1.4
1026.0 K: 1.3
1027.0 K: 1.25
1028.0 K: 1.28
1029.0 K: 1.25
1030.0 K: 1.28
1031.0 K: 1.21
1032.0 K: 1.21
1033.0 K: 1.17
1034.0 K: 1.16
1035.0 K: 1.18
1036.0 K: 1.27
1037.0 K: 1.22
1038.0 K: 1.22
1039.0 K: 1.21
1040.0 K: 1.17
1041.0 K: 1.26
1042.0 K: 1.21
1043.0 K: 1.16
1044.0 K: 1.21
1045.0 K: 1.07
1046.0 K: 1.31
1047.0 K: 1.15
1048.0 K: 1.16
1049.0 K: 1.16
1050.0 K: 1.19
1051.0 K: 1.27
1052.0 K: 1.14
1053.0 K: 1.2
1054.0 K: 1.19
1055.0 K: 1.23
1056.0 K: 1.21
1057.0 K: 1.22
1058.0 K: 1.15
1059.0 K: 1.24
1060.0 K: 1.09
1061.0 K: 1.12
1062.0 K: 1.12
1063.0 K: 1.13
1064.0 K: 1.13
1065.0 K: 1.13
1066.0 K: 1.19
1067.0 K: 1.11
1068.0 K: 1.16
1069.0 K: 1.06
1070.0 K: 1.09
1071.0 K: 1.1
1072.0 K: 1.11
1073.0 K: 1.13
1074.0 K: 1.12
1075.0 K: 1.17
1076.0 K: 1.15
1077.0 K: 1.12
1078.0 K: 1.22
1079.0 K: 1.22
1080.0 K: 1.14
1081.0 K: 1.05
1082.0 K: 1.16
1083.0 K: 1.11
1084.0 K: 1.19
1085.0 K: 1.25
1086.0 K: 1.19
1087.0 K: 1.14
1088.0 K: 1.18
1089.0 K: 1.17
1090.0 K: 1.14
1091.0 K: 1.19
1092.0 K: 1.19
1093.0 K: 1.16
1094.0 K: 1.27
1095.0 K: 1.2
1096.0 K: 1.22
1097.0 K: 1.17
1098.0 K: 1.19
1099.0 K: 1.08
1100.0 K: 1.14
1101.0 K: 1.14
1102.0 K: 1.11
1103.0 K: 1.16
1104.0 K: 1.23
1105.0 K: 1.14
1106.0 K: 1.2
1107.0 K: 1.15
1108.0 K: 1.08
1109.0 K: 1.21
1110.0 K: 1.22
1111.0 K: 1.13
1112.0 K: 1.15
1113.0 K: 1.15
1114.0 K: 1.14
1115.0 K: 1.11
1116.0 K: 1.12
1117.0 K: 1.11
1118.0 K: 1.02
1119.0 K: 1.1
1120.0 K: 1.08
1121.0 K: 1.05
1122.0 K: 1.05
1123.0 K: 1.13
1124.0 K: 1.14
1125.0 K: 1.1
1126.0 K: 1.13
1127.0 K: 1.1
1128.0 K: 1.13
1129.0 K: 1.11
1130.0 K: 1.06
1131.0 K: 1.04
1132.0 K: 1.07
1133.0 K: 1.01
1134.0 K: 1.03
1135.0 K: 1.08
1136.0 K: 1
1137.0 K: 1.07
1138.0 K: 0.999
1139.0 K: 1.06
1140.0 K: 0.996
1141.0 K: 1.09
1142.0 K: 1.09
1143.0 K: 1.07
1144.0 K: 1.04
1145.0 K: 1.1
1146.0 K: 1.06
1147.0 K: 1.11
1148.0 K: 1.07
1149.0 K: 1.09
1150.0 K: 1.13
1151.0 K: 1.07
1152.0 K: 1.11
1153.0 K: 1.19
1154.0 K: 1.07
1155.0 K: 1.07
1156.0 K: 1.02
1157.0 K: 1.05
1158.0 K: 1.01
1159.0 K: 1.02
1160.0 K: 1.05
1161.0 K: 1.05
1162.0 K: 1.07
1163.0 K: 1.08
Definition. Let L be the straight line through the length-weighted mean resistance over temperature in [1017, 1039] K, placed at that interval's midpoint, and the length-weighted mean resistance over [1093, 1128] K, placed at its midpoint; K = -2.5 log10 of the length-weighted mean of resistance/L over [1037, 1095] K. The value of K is 0.04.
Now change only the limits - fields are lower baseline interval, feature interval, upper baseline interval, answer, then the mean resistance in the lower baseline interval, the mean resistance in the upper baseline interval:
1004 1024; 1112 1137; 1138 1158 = 0.05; 1.42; 1.07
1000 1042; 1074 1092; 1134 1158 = 0.04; 1.34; 1.07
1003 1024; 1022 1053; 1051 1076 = 0.05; 1.42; 1.15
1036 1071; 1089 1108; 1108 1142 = -0.05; 1.17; 1.09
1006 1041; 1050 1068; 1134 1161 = 0.08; 1.33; 1.07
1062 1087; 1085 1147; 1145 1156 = 0.00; 1.14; 1.09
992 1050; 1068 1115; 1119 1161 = 0.01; 1.32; 1.07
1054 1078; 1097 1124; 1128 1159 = -0.03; 1.15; 1.07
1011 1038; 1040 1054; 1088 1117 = 0.07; 1.32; 1.16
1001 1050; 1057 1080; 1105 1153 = 0.08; 1.31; 1.09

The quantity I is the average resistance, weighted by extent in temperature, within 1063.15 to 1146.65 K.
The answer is 1.12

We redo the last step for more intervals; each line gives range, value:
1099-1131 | 1.12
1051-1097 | 1.16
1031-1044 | 1.2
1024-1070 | 1.2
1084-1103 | 1.17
